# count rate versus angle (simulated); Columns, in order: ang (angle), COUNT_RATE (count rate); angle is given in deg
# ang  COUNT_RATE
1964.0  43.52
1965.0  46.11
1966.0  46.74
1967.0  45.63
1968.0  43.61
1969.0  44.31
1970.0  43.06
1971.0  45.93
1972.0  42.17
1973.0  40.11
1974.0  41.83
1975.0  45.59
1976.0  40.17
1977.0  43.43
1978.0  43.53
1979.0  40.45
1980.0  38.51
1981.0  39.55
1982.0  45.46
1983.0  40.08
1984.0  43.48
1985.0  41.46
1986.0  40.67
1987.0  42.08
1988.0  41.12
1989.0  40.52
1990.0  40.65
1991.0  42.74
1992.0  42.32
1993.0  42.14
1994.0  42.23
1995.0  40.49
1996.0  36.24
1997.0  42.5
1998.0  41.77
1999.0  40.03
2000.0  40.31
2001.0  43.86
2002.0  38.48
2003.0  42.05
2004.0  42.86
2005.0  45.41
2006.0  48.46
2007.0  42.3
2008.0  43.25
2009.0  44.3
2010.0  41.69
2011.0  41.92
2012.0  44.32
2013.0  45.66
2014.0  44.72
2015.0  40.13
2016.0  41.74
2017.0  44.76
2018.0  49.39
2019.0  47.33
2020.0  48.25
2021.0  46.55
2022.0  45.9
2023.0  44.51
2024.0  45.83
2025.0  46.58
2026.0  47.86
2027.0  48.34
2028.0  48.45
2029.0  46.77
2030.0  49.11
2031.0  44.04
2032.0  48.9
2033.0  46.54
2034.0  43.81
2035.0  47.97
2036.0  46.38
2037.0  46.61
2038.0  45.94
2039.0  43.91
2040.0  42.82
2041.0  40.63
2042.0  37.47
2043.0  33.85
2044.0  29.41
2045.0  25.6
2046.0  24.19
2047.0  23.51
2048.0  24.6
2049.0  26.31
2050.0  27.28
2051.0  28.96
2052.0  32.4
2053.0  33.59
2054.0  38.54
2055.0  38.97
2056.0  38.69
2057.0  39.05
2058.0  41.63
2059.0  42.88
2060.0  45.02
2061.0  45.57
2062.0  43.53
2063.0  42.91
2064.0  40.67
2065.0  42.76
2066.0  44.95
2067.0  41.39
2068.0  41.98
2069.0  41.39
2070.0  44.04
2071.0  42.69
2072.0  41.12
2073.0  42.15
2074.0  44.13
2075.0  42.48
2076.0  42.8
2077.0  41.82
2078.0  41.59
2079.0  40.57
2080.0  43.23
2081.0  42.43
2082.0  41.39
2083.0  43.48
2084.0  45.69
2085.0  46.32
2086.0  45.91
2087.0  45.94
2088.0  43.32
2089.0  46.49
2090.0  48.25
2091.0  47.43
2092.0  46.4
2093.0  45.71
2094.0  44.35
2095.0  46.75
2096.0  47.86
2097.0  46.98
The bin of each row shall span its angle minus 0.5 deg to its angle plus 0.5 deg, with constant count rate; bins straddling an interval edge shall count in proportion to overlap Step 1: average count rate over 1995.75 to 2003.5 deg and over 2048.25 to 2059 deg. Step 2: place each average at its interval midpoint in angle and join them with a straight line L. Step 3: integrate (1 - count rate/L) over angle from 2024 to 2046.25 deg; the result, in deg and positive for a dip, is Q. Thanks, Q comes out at -3.57 deg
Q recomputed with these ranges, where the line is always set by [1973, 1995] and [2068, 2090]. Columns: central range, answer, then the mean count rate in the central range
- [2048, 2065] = 2.1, 37.6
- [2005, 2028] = -1.6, 45.2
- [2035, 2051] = 3.0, 34.8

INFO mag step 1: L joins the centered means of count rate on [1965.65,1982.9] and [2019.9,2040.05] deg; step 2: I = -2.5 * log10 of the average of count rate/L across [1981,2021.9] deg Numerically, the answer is 0.04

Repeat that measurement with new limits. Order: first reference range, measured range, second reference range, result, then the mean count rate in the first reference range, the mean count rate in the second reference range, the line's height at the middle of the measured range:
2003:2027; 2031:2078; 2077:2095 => 0.14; 45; 44.6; 44.8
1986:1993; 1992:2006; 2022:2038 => 0.03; 41.5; 46.7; 42.8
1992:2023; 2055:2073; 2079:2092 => 0.05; 43.3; 44.9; 44.4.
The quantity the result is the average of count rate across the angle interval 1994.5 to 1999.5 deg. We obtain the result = 40.2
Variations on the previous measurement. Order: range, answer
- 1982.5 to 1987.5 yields 41.6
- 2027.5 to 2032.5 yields 47.5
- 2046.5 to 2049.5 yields 24.8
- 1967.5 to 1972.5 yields 43.8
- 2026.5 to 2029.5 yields 47.9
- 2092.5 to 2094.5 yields 45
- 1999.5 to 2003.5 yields 41.2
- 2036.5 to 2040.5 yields 44.8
